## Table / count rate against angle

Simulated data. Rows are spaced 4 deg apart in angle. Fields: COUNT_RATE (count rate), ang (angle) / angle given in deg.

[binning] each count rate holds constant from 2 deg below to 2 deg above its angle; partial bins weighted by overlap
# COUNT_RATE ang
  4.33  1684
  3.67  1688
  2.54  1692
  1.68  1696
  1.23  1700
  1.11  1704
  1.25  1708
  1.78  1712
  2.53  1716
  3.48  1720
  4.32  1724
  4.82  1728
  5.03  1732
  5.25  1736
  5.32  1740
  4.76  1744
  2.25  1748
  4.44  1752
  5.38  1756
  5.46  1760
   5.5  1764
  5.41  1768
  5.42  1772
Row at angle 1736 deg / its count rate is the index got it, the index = 5.25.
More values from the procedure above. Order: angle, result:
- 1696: 1.68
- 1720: 3.48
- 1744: 4.76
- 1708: 1.25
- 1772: 5.42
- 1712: 1.78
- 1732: 5.03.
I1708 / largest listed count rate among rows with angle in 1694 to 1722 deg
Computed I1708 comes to 3.48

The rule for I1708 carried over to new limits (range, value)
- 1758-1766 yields 5.5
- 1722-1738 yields 5.25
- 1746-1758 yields 5.38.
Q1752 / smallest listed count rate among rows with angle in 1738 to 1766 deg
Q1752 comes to 2.25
